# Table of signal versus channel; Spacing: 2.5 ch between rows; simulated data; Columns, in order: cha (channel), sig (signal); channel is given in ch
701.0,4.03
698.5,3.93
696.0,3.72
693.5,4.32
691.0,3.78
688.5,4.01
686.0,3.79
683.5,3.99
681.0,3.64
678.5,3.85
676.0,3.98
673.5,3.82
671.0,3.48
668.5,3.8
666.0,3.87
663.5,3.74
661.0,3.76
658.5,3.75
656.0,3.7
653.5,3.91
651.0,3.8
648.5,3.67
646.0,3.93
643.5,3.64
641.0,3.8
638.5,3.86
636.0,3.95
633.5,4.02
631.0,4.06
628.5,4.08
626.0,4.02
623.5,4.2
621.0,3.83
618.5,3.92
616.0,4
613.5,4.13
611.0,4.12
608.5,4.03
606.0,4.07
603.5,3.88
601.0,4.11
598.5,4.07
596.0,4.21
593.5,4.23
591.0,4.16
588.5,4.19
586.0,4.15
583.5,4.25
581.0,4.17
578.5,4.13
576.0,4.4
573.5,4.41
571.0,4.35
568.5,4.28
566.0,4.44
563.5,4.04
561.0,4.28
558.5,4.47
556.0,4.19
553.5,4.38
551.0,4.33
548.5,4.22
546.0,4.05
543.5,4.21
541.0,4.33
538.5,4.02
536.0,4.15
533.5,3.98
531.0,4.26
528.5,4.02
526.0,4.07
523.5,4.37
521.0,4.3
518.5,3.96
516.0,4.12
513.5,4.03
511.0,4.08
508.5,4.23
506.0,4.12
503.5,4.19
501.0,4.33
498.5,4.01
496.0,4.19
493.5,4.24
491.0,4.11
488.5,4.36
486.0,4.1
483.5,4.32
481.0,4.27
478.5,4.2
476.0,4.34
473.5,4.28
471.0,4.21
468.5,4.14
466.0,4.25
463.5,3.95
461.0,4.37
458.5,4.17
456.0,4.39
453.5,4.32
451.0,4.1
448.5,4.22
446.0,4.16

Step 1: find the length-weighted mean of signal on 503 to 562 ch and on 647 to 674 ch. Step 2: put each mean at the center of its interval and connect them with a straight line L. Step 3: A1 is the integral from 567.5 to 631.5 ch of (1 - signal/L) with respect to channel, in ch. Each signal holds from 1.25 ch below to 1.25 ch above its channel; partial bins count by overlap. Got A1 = -2.8 ch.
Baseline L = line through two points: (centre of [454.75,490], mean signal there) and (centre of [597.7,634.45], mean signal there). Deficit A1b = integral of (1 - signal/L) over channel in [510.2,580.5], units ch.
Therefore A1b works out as -1.3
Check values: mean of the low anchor 4.24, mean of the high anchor 4.04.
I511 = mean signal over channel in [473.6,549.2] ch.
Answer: 4.17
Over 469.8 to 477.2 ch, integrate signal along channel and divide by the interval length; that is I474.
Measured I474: 4.28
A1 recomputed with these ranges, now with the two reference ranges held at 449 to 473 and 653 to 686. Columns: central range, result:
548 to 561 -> -1.0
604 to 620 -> -0.5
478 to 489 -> -0.2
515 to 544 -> -0.5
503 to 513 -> -0.1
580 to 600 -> -1.2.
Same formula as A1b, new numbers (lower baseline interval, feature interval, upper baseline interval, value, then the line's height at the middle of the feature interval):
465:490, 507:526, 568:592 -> 0.4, 4.25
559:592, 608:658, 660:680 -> 0.5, 3.97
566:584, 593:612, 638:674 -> 0.1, 4.12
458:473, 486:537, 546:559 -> 1.0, 4.24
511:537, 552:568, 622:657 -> -1.0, 4.06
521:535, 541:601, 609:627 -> -2.2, 4.1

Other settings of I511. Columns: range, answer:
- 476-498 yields 4.22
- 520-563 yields 4.21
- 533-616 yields 4.19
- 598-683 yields 3.9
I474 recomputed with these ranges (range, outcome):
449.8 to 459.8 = 4.25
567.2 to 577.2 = 4.36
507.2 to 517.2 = 4.12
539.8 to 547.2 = 4.2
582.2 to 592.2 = 4.19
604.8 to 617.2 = 4.07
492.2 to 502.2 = 4.19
